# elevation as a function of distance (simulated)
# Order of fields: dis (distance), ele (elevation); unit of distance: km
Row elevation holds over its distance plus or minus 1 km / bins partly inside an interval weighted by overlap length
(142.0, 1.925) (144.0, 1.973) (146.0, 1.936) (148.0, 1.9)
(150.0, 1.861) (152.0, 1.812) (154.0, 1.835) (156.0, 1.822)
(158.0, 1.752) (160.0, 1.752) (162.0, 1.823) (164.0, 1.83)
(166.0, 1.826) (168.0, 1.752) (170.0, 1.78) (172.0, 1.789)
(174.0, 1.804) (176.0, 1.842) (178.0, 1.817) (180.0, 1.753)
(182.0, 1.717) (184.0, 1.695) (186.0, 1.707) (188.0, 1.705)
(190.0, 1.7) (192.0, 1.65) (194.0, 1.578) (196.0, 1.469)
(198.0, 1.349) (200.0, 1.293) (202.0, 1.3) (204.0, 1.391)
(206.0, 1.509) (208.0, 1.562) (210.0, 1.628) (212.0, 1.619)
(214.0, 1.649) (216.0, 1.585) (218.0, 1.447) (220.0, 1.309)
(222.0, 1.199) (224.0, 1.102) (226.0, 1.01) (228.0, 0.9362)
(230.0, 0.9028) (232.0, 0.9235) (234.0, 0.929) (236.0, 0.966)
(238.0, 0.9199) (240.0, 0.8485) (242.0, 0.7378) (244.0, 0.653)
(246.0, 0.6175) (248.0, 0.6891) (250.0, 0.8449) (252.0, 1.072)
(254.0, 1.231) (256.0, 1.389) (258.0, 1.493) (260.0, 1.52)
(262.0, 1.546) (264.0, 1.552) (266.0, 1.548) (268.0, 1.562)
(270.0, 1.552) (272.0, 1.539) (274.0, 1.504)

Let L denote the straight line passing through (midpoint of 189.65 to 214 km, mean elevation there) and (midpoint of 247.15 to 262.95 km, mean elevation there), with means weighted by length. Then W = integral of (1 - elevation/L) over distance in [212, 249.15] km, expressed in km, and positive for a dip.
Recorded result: 8.9 km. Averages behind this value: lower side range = 1.5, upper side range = 1.23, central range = 1.04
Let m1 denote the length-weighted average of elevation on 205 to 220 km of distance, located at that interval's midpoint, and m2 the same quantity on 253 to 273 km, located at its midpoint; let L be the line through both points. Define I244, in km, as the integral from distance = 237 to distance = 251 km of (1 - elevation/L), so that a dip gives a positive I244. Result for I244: 7.0 km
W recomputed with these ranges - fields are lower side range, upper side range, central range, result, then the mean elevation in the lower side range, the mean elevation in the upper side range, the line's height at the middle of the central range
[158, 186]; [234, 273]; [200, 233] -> 3.08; 1.78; 1.17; 1.44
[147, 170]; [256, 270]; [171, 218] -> 2.91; 1.81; 1.53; 1.71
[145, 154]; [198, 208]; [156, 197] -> -2.85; 1.87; 1.39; 1.63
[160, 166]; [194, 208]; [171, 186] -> -1.09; 1.81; 1.41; 1.65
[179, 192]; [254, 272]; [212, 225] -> 1.79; 1.71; 1.51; 1.62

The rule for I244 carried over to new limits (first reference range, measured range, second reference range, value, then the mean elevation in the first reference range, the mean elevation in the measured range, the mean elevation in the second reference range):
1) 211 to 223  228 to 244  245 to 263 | 5.3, 1.47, 0.878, 1.16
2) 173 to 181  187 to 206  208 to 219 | 2.2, 1.8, 1.49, 1.58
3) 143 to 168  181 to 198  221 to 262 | -1.4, 1.84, 1.63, 1.01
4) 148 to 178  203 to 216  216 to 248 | -3.3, 1.81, 1.56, 0.977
